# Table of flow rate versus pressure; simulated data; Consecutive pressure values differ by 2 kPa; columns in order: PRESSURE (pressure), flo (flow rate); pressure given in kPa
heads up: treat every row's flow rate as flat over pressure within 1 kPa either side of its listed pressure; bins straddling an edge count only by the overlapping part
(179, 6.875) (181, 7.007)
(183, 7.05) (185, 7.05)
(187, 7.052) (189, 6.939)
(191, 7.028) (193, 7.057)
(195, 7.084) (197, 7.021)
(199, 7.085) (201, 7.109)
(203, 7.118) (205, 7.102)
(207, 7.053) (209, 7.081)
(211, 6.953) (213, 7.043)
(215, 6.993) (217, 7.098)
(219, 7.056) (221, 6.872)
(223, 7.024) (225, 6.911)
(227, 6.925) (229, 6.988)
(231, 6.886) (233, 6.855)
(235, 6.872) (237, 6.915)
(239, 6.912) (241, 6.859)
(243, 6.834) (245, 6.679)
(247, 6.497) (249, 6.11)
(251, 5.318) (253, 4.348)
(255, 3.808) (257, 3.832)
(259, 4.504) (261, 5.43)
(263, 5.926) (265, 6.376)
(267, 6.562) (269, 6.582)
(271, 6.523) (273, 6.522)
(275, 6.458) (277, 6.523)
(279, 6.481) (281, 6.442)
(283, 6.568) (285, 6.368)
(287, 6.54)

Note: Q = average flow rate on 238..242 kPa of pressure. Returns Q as 6.89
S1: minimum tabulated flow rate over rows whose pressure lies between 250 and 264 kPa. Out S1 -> 3.808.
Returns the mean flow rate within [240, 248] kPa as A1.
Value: 6.72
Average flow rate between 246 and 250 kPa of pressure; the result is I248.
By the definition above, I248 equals 6.3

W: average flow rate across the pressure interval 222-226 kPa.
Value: 6.97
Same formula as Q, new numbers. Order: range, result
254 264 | 4.7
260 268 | 6.07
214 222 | 7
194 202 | 7.07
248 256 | 4.9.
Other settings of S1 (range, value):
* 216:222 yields 6.872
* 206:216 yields 6.953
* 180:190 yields 6.939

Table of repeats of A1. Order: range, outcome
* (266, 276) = 6.53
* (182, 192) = 7.02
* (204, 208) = 7.08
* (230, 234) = 6.87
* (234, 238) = 6.89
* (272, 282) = 6.49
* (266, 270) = 6.57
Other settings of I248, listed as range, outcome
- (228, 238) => 6.9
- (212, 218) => 7.04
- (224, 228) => 6.92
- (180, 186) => 7.04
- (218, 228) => 6.96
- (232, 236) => 6.86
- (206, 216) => 7.02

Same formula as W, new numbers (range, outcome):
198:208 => 7.09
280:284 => 6.5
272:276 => 6.49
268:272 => 6.55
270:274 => 6.52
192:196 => 7.07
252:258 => 4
